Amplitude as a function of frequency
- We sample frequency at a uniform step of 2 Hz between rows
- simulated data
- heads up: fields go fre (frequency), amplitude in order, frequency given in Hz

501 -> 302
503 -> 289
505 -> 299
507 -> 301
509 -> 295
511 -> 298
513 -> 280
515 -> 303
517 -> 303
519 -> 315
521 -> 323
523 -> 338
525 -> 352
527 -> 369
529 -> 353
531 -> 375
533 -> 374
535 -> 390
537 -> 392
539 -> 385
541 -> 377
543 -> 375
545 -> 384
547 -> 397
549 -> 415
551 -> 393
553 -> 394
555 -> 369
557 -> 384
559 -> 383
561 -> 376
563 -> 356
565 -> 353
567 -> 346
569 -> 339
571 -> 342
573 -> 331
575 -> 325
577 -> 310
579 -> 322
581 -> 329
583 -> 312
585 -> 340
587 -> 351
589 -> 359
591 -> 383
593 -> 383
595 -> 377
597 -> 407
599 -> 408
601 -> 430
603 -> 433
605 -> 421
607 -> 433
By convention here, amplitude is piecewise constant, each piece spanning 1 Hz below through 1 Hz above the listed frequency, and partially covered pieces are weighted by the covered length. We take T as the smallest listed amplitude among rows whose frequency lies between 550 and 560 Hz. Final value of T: 369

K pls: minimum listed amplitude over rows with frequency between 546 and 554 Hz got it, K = 393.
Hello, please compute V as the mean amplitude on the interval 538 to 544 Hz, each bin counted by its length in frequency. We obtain 379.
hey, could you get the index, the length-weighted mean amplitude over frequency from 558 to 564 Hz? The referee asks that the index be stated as 372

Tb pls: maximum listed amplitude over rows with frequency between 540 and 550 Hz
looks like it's 415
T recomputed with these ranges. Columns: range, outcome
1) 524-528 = 352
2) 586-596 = 351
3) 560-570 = 339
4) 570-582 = 310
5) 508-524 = 280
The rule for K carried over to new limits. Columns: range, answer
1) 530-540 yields 374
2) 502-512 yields 289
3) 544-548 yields 384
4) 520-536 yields 323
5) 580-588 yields 312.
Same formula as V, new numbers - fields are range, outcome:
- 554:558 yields 376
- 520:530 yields 347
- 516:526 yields 326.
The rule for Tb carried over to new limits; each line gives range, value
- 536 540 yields 392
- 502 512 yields 301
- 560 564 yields 376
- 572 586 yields 340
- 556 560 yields 384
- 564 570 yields 353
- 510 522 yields 323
